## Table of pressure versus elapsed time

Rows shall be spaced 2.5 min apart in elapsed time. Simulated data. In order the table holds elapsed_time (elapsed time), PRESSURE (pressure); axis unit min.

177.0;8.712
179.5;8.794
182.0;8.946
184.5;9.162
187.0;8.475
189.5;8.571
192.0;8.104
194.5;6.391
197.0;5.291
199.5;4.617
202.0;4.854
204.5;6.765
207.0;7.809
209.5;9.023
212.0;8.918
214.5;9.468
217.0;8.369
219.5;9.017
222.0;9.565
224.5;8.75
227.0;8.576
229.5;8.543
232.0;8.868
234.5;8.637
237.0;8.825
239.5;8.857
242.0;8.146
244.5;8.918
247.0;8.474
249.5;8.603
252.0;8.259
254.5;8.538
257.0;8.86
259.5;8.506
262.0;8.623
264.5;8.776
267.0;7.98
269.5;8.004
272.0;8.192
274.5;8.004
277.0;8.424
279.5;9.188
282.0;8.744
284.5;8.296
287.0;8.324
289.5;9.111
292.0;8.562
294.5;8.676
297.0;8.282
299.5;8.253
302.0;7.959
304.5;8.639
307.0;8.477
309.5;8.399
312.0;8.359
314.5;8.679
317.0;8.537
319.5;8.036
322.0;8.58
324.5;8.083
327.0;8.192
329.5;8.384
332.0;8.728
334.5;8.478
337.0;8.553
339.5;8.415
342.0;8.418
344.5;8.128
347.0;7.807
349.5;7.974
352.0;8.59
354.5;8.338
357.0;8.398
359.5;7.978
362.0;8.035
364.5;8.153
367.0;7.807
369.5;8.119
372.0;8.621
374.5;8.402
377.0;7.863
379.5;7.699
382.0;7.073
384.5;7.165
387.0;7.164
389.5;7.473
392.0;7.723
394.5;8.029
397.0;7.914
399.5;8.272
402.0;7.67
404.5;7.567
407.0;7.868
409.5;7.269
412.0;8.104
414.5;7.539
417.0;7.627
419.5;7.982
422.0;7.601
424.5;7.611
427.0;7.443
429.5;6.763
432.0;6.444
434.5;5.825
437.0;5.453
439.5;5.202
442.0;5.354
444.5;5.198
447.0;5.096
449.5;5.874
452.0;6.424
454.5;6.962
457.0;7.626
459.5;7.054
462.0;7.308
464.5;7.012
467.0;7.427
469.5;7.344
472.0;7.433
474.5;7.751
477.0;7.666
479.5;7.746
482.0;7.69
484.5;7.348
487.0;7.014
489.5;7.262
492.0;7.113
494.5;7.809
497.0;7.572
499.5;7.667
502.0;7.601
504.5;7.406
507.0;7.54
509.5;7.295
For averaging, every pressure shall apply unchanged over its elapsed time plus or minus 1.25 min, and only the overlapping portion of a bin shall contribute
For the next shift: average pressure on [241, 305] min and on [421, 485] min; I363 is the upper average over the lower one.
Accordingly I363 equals 0.80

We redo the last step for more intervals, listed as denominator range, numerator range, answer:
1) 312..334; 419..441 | 0.79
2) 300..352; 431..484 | 0.80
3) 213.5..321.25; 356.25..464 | 0.85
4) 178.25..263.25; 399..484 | 0.85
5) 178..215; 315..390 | 1.06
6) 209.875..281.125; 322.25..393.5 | 0.93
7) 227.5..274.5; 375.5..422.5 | 0.90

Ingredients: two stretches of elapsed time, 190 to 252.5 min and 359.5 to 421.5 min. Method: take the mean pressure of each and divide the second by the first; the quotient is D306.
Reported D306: 0.97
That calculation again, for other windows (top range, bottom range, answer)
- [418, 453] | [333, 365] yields 0.76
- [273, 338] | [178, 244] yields 1.04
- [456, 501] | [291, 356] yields 0.89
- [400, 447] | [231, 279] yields 0.81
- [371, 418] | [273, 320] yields 0.91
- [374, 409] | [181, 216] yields 1.01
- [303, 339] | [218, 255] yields 0.97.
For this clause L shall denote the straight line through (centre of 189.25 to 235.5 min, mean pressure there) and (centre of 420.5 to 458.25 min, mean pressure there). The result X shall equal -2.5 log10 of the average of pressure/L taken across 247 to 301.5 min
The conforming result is -0.14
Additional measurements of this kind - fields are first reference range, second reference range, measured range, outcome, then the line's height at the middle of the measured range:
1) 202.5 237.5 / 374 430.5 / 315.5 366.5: -0.04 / 7.95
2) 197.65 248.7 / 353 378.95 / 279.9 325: -0.04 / 8.19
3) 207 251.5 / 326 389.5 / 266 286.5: 0.02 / 8.51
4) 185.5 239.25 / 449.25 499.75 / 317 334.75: -0.09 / 7.7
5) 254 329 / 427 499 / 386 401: -0.04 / 7.48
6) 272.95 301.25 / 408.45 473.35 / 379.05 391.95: 0.01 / 7.42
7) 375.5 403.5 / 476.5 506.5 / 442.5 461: 0.20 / 7.55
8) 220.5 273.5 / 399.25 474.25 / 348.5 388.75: -0.06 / 7.53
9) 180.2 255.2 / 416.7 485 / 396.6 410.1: -0.10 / 7.12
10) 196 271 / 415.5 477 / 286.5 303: -0.09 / 7.8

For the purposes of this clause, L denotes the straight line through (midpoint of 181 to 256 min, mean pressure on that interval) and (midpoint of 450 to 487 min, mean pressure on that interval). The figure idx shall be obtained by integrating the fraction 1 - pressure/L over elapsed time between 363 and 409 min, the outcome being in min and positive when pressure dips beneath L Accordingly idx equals -1.3 min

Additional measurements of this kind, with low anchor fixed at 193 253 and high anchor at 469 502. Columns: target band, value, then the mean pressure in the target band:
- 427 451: 5.72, 5.79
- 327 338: -0.94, 8.5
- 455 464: 0.34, 7.27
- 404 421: -0.12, 7.71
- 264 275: -0.28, 8.16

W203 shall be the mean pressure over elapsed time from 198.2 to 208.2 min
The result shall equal 6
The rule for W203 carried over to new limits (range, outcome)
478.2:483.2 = 7.72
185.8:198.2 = 7.37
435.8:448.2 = 5.26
